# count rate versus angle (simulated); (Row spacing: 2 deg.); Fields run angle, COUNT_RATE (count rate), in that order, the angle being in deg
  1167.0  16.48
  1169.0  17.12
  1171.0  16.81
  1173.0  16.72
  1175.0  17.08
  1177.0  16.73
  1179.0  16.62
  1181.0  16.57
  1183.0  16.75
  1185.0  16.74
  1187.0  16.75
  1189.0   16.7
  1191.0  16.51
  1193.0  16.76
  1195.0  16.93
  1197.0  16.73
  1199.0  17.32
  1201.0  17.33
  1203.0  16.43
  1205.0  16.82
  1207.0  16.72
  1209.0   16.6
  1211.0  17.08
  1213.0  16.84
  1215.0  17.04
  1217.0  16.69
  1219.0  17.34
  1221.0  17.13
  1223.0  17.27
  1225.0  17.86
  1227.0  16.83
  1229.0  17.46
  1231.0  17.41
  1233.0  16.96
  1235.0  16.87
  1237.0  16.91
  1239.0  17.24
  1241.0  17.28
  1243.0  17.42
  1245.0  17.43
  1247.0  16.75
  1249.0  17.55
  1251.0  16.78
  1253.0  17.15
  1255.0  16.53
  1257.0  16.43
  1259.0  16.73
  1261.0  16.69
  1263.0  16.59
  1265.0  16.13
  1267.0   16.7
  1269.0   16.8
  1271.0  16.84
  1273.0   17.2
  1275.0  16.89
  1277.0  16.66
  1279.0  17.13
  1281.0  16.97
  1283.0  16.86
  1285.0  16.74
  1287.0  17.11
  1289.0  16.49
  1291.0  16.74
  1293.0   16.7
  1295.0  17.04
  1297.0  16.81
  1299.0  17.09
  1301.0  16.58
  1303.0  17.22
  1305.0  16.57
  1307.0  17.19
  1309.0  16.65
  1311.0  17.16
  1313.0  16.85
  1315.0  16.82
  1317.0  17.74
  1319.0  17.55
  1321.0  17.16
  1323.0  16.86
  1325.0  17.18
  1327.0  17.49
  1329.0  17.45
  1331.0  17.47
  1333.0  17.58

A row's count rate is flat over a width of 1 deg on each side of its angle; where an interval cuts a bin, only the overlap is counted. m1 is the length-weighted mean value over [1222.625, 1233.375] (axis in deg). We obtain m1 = 17.3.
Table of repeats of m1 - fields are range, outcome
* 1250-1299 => 16.8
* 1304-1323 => 17.1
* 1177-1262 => 16.9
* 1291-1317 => 16.9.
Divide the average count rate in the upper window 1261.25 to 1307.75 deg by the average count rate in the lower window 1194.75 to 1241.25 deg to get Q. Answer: 0.99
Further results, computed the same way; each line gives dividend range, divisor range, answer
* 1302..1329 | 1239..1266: 1.01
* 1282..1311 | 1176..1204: 1.00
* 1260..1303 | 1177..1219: 1.00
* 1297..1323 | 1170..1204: 1.01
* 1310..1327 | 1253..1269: 1.04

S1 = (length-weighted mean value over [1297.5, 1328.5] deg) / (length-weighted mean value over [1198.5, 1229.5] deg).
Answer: 1.0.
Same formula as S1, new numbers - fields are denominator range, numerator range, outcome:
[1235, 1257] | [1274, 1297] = 0.99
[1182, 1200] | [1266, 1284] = 1.01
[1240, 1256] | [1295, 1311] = 0.99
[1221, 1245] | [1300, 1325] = 0.99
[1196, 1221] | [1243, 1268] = 0.99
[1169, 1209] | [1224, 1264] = 1.01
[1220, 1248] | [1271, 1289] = 0.98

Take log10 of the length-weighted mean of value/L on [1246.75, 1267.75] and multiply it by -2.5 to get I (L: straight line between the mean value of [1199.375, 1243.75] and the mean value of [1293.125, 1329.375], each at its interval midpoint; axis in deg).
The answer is 0.02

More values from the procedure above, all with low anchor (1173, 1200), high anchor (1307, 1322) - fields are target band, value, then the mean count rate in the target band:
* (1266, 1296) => 0.012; 16.9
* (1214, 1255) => -0.015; 17.2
